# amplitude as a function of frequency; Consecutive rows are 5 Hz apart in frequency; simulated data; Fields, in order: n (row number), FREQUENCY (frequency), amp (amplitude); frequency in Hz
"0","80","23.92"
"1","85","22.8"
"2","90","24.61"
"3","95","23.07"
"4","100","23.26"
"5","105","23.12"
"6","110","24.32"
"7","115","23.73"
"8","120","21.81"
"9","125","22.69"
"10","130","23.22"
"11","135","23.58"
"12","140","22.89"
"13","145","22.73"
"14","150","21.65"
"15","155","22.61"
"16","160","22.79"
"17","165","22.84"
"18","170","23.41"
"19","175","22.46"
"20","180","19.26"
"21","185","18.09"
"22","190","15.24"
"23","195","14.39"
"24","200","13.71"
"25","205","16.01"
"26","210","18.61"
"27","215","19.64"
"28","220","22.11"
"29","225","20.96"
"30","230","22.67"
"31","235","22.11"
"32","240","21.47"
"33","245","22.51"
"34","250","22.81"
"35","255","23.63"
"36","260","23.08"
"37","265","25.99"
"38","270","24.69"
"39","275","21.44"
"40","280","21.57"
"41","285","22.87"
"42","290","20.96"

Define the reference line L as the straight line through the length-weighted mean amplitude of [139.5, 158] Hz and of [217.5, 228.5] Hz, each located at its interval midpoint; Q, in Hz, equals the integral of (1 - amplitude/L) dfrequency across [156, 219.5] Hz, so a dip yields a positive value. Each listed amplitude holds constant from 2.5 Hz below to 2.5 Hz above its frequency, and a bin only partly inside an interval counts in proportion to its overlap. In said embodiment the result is 8.6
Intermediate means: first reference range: 22.4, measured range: 19.1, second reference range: 21.6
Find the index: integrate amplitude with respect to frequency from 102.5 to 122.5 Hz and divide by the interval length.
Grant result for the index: 23.2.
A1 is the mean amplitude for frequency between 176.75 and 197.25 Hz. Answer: 17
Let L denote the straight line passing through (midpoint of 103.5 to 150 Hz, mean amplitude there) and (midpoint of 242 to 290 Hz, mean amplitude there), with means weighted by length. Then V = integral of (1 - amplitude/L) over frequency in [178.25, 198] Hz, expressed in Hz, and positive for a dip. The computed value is 5.55 Hz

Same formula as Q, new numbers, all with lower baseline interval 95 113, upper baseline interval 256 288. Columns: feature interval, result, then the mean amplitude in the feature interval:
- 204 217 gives 2.83 Hz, 18.3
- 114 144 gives 0.68 Hz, 22.9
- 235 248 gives 0.70 Hz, 22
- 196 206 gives 3.74 Hz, 14.6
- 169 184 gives 1.42 Hz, 21.2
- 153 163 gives 0.30 Hz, 22.7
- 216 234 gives 1.22 Hz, 21.7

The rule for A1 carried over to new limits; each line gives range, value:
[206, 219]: 19.1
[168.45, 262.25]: 20.1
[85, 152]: 23.1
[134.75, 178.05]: 22.7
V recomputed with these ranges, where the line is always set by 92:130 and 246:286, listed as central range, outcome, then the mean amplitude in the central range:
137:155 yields 0.55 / 22.5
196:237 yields 7.00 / 19.3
